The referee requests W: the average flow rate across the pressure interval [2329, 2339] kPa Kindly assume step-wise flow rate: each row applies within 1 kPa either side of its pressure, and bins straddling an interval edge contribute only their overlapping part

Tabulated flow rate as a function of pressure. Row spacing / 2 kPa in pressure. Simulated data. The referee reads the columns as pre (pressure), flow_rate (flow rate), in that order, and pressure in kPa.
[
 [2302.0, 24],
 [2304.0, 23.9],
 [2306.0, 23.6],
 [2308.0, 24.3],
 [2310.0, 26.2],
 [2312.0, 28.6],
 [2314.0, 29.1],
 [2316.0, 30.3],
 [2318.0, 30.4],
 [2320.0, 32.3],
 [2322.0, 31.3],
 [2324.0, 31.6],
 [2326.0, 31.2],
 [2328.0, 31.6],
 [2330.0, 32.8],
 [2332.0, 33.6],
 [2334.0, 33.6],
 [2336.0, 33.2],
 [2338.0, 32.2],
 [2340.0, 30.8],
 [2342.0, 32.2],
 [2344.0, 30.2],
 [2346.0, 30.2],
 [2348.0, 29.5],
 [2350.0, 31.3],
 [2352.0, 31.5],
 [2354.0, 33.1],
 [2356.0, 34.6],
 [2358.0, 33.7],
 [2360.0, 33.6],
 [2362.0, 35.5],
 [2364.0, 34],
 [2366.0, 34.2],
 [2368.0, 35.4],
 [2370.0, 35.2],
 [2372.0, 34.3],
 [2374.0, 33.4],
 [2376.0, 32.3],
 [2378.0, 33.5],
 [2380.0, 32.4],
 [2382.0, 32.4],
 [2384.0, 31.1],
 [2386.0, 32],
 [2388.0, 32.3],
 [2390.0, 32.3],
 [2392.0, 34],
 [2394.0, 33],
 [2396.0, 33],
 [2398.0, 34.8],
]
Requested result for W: 33.1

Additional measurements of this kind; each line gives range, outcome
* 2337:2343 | 31.7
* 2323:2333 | 32.2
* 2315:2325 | 31.2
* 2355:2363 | 34.4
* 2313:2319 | 29.9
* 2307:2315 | 27.1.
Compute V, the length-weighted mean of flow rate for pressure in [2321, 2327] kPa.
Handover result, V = 31.4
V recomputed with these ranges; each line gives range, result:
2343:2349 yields 30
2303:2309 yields 23.9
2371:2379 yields 33.4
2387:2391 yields 32.3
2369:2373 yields 34.8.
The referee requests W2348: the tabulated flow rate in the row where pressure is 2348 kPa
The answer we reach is 29.5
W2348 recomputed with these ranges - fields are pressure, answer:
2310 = 26.2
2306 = 23.6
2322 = 31.3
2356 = 34.6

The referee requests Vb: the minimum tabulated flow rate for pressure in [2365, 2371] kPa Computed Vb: 34.2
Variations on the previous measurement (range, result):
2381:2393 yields 31.1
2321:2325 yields 31.3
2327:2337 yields 31.6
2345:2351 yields 29.5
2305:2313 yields 23.6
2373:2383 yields 32.3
